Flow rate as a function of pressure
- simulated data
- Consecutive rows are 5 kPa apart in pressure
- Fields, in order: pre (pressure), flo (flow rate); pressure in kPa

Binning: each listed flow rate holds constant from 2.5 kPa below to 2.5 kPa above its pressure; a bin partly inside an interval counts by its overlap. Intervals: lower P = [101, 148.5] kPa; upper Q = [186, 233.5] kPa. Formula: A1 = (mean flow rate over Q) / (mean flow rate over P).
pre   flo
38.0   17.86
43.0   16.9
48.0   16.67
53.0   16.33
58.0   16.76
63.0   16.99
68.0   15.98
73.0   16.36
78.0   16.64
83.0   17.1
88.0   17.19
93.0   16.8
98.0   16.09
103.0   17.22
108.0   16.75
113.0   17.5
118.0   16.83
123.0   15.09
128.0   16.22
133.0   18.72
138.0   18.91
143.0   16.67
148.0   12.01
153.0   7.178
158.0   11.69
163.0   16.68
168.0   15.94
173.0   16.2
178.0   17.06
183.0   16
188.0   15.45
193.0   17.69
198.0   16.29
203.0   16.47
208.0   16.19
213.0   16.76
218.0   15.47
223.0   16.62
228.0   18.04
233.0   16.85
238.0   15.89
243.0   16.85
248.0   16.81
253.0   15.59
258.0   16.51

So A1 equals 0.99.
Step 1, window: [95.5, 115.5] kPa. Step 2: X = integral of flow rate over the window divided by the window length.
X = 16.9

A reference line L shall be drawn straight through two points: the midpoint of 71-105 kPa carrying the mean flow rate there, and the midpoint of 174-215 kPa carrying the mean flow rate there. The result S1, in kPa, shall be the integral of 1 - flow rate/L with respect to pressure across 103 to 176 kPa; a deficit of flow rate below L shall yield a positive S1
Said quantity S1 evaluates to 4.8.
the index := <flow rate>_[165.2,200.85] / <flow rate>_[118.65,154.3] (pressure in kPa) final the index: 1.1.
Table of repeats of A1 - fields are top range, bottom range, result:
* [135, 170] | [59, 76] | 0.86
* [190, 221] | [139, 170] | 1.21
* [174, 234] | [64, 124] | 0.99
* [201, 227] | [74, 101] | 0.98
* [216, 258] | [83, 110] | 0.98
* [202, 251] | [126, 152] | 1.04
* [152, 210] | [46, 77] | 0.93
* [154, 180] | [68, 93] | 0.90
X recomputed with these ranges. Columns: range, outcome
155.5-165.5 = 14.2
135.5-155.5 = 13.7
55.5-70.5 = 16.6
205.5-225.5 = 16.3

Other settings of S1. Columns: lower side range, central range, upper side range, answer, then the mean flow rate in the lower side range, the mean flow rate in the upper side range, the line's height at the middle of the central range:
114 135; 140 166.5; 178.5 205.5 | 5.62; 16.7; 16.4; 16.6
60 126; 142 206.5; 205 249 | 6.27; 16.7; 16.6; 16.6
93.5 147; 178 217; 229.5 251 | 0.71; 16.9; 16.6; 16.7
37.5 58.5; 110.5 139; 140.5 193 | -3.18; 16.8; 14.6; 15.4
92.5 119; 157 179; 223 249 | 1.57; 16.9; 16.9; 16.9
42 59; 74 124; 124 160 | -3.97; 16.6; 14.5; 15.5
